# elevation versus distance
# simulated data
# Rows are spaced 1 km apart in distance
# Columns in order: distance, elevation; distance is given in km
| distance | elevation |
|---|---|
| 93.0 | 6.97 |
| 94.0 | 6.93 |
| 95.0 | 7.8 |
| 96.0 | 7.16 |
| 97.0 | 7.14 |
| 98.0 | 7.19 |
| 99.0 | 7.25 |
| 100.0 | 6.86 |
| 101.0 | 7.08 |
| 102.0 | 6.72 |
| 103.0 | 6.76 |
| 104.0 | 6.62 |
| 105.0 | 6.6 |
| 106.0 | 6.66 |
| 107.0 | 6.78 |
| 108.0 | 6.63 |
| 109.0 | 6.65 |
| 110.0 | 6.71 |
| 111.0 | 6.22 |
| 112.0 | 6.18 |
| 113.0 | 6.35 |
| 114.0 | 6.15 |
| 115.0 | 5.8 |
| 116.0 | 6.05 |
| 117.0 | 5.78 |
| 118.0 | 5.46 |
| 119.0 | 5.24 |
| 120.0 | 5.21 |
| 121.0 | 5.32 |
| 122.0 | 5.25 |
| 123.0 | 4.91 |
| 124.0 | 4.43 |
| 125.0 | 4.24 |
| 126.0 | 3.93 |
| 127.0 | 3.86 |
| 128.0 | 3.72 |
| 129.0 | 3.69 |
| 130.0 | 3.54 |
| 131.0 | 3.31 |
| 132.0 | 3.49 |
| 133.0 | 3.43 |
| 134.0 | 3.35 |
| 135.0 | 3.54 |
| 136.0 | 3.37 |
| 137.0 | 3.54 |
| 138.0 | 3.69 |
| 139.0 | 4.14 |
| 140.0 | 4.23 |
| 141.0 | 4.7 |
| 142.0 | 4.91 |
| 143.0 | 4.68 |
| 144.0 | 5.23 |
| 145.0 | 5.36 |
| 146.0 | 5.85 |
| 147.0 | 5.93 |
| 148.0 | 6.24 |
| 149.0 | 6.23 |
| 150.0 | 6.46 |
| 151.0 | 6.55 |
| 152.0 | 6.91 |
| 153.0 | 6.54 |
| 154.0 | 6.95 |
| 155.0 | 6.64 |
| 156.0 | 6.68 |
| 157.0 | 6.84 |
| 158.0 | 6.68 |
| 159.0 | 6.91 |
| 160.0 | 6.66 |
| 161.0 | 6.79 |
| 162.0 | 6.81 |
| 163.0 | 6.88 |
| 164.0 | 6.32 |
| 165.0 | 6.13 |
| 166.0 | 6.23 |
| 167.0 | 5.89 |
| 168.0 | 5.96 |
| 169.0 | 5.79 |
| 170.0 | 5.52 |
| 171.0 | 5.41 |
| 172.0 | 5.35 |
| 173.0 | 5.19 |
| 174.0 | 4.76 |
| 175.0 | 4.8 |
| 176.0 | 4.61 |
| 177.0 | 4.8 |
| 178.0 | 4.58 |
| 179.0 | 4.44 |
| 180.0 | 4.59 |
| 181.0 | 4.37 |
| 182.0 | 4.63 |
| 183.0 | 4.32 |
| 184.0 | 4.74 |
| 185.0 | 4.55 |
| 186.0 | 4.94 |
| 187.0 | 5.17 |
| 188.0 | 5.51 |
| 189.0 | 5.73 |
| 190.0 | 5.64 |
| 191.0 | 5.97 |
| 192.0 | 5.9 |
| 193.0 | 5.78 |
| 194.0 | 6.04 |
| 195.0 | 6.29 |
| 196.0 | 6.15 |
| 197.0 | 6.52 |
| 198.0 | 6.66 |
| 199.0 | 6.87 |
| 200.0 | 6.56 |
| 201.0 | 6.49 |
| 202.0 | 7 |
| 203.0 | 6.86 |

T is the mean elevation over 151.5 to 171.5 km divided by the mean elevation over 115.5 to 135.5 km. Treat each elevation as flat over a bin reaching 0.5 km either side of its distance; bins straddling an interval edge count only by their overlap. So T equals 1.46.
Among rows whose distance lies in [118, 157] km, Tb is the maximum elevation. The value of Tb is 6.95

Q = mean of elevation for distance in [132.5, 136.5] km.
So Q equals 3.42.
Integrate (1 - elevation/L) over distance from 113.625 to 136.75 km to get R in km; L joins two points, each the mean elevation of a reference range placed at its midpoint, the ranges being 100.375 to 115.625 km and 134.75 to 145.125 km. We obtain 3.94 km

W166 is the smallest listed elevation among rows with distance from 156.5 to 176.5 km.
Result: 4.61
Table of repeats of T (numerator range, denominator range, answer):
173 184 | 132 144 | 1.16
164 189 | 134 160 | 0.93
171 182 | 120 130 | 1.09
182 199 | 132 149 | 1.24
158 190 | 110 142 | 1.18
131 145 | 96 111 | 0.59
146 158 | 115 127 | 1.29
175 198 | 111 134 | 1.10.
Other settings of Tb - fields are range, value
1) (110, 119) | 6.71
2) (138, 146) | 5.85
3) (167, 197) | 6.52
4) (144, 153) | 6.91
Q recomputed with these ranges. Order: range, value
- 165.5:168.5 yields 6.03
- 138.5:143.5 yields 4.53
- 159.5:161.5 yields 6.72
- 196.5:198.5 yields 6.59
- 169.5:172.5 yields 5.43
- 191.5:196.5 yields 6.03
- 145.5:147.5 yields 5.89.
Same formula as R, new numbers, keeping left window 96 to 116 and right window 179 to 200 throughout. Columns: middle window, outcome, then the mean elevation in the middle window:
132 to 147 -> 4.5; 4.32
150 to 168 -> -2.0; 6.59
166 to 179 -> 1.2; 5.23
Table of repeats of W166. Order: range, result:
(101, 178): 3.31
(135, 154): 3.37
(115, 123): 4.91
